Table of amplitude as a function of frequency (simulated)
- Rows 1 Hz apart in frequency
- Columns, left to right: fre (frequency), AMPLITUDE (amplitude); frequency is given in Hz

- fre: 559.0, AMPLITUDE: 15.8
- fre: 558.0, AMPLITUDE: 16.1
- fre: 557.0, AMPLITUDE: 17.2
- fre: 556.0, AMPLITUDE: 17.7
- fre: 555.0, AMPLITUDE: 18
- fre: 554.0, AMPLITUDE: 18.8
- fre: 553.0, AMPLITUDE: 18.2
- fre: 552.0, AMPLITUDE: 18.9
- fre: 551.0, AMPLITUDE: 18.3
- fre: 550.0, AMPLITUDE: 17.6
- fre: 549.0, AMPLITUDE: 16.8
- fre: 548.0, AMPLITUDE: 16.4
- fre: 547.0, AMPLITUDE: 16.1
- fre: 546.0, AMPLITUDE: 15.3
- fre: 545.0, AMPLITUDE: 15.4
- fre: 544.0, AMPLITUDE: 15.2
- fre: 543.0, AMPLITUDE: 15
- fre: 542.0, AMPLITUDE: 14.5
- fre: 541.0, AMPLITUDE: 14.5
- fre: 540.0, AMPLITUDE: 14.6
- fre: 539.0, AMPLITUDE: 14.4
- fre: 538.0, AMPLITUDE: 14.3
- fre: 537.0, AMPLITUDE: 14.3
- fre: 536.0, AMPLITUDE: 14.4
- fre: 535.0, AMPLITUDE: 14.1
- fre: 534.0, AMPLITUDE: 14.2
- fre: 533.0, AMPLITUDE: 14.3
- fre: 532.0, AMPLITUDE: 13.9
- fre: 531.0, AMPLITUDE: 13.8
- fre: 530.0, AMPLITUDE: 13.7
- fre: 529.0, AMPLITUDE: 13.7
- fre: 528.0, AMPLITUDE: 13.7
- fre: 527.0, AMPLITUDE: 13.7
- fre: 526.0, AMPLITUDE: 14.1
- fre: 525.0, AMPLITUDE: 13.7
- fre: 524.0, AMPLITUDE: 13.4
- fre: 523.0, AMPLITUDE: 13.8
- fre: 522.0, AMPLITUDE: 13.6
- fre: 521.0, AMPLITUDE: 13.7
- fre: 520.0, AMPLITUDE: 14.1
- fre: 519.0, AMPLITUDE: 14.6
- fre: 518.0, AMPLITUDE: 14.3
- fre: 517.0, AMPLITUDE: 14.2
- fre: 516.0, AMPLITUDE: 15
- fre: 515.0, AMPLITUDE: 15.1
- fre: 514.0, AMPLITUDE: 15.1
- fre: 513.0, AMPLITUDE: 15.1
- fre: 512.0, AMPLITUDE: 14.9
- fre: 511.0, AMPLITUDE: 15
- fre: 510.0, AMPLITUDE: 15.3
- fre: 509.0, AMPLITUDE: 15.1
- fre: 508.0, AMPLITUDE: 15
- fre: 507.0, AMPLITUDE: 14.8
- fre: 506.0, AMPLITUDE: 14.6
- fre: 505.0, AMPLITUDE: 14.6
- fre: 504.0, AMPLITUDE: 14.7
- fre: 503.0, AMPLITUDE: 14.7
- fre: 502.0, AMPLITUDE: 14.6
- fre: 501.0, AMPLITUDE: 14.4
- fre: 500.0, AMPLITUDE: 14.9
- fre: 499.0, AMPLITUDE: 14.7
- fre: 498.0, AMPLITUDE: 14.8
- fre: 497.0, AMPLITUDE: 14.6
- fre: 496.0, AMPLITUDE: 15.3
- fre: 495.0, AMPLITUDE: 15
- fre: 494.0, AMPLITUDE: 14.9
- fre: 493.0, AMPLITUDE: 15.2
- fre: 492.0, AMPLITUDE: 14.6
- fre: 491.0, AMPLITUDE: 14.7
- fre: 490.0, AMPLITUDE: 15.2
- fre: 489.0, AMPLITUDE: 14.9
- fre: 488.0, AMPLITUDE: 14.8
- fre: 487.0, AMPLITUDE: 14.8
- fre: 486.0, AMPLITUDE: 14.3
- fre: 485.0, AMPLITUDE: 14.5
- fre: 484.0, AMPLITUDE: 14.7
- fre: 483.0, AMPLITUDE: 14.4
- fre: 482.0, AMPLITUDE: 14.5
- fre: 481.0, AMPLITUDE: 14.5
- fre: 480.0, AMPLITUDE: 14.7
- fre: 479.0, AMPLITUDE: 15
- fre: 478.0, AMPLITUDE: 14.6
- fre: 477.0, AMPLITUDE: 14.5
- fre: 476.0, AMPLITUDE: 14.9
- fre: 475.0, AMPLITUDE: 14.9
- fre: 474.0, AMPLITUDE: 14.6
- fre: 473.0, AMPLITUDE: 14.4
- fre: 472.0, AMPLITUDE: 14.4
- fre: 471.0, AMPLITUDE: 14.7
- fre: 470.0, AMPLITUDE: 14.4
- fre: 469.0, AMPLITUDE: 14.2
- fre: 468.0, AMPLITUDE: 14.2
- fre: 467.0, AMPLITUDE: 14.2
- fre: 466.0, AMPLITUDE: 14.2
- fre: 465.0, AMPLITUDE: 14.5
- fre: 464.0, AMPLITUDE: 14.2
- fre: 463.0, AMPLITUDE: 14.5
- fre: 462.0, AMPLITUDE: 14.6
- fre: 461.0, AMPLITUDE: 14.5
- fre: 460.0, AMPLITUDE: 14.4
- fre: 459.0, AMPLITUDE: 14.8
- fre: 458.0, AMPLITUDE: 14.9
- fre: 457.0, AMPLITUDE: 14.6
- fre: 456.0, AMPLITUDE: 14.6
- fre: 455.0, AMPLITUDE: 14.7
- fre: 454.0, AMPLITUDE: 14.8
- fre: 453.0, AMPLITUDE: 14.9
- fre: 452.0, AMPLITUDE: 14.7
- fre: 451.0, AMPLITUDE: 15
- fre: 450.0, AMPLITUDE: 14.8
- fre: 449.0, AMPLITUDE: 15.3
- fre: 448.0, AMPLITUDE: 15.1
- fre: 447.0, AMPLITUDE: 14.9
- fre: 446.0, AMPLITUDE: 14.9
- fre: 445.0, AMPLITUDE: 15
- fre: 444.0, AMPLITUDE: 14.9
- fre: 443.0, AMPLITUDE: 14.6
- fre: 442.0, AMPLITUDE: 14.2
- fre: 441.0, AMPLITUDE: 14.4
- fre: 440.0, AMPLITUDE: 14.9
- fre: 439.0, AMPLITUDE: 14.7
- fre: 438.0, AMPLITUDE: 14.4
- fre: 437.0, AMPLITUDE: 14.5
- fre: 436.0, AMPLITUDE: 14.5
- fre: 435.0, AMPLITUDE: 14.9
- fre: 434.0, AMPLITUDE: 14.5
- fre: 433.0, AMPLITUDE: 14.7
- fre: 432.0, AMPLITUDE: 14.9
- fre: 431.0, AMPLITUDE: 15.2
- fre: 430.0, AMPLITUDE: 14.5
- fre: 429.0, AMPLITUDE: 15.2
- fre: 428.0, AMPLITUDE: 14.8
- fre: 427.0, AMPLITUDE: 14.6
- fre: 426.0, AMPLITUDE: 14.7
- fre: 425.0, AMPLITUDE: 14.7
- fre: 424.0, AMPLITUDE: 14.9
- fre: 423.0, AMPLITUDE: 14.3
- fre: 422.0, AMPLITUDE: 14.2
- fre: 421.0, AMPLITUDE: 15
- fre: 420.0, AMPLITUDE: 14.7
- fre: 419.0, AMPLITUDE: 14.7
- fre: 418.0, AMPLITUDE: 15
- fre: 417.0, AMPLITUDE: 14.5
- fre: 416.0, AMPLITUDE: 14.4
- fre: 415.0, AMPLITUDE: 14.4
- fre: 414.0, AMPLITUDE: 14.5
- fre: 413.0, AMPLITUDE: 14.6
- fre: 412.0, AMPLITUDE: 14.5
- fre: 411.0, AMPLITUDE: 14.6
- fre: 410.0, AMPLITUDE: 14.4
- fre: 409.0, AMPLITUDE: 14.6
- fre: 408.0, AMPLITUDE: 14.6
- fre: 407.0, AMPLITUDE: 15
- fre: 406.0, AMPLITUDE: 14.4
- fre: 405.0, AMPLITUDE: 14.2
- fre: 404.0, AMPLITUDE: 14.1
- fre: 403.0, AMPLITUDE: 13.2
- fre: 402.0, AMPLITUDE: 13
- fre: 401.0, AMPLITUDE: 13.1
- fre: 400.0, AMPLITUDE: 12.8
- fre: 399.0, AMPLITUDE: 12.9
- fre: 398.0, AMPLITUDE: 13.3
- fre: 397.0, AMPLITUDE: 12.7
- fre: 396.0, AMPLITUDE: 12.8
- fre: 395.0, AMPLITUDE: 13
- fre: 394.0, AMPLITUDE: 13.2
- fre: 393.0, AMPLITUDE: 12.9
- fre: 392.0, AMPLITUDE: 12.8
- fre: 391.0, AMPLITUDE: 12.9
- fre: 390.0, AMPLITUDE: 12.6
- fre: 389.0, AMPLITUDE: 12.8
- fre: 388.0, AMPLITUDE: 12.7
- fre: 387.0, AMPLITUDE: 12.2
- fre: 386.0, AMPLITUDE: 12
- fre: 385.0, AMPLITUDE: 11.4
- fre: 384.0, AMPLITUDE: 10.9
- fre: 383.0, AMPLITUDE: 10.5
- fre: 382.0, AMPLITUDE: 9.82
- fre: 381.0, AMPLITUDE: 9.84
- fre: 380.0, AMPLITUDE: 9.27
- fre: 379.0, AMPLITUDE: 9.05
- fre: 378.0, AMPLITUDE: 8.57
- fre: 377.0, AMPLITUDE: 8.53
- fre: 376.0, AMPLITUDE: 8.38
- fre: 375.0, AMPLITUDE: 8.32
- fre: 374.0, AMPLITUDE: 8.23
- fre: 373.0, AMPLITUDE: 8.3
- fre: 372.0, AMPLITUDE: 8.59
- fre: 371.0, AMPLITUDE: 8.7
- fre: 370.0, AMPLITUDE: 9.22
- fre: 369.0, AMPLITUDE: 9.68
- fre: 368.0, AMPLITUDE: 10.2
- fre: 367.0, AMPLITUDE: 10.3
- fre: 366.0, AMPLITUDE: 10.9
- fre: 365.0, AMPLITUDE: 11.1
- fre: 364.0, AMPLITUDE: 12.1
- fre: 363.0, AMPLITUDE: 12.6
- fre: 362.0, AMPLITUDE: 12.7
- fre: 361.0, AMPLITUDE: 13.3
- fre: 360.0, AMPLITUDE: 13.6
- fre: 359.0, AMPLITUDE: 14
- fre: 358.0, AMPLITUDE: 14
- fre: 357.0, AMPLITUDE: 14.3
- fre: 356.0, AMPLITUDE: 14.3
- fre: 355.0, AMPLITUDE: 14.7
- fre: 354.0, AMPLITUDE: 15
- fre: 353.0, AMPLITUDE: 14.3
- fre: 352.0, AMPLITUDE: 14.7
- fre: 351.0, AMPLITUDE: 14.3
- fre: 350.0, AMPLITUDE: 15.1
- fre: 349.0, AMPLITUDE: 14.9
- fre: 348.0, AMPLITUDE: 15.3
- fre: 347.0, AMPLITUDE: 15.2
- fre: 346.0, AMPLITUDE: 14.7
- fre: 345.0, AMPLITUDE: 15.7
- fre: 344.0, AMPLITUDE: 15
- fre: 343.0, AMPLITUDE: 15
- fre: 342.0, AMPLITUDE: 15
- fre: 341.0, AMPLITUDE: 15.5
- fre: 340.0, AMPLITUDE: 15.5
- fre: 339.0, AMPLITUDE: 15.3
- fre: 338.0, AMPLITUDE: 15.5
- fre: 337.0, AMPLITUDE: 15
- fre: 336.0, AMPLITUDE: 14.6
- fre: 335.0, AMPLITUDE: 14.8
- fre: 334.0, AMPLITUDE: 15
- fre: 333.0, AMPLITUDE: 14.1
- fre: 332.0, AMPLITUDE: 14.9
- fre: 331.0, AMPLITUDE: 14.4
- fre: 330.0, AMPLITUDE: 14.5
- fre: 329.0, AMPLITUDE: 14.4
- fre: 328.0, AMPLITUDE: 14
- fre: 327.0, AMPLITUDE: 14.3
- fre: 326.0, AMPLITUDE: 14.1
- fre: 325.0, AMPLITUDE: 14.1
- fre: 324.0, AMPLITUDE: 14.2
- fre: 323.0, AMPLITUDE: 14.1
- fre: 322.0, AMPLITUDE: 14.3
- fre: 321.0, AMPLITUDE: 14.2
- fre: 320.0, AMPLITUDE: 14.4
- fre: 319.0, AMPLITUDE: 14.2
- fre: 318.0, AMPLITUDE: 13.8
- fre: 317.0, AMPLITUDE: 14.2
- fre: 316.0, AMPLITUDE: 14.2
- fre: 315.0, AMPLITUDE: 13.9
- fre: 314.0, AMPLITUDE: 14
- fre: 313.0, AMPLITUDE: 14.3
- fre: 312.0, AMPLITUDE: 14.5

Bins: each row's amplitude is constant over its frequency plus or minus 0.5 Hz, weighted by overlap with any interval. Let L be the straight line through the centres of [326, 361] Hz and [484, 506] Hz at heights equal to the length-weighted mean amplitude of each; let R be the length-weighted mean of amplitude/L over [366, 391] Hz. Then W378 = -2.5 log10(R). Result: 0.41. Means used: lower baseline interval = 14.7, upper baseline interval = 14.8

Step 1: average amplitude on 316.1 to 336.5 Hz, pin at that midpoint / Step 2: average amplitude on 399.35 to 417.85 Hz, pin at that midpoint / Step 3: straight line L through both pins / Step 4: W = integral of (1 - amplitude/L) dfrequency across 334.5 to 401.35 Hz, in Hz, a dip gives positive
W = 8.00 Hz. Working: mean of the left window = 14.3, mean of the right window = 14.2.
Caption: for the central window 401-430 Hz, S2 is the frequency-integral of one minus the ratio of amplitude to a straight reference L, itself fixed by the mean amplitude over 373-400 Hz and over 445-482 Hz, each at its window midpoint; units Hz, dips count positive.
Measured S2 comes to -4.6 Hz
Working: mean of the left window 11.2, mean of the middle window 14.5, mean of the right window 14.6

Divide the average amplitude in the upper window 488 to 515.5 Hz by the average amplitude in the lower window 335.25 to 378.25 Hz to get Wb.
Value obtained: 1.2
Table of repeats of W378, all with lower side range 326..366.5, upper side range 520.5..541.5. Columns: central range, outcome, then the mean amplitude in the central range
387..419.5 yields 0.04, 13.7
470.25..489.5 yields -0.04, 14.6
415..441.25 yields -0.04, 14.7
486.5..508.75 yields -0.06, 14.8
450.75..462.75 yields -0.04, 14.7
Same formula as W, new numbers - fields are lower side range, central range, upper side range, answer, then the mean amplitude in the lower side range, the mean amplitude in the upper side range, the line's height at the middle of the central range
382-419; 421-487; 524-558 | -2.5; 13.3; 15.4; 14.1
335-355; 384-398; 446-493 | 2.2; 15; 14.7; 14.9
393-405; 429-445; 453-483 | -0.9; 13.1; 14.6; 13.9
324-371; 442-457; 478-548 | -0.5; 13.9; 14.6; 14.3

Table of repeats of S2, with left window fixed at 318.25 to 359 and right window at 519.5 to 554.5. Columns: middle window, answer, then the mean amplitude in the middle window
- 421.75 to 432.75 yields 0.0 Hz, 14.7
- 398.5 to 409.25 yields 0.7 Hz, 13.8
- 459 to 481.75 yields 0.6 Hz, 14.5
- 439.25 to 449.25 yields 0.0 Hz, 14.8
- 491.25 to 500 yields 0.0 Hz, 14.9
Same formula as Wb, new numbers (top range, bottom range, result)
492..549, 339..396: 1.19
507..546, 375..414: 1.16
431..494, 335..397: 1.17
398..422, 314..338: 0.99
